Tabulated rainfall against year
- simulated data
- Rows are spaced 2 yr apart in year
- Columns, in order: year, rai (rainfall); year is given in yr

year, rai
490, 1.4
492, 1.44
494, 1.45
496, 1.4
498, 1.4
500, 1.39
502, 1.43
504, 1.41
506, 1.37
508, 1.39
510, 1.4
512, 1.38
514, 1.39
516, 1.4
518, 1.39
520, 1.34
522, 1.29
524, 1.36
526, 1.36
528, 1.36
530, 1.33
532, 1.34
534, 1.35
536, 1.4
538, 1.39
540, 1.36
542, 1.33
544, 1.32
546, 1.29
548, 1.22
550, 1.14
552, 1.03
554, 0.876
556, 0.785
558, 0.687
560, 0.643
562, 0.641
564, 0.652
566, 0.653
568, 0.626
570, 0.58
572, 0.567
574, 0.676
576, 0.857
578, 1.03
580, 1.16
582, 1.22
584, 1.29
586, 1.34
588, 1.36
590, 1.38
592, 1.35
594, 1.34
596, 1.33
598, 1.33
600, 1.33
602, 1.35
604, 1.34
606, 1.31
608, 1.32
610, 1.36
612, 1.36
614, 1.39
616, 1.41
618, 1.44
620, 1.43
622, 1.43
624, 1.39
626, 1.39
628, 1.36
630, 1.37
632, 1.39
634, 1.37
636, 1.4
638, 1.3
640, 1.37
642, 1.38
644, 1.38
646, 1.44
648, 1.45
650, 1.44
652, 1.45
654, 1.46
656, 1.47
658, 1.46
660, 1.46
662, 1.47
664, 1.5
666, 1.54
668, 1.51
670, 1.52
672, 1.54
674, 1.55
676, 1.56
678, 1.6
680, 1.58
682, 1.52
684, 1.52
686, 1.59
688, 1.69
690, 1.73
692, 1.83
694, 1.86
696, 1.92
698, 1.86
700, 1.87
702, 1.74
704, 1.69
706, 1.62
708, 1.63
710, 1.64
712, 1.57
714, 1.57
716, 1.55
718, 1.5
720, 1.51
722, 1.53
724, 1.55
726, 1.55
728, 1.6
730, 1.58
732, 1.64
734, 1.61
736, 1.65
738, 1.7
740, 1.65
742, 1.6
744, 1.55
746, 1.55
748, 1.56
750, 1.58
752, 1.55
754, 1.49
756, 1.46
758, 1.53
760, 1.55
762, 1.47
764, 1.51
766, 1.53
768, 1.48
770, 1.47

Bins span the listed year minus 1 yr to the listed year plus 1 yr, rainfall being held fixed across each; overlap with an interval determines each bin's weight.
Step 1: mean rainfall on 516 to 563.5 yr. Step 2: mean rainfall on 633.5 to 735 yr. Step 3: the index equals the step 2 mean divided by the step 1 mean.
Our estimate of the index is 1.3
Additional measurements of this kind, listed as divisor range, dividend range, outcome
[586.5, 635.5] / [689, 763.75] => 1.19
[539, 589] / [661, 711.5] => 1.69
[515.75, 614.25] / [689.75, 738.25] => 1.43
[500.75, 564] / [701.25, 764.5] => 1.28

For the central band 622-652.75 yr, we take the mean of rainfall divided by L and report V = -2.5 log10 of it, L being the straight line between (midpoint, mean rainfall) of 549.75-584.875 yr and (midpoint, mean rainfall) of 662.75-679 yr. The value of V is -0.07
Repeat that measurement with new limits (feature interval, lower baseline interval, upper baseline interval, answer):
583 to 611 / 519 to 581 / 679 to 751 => -0.10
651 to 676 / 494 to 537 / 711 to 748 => 0.02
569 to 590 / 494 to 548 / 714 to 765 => 0.35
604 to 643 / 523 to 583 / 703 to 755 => -0.10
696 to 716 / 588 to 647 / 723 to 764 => -0.12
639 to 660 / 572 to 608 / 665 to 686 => 0.01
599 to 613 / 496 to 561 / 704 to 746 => 0.05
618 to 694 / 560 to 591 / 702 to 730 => -0.14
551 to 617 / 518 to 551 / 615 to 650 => 0.26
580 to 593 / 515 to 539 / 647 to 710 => 0.11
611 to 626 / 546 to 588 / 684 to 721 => -0.17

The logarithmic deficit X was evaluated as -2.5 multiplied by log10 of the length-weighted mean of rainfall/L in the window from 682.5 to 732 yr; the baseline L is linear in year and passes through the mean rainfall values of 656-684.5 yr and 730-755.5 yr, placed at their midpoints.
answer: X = -0.07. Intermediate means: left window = 1.52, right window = 1.59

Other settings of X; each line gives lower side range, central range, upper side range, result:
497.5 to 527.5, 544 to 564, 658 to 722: 0.469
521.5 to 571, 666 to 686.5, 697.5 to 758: -0.068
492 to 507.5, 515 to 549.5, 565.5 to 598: -0.058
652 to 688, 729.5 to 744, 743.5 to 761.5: -0.067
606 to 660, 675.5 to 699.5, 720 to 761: -0.141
